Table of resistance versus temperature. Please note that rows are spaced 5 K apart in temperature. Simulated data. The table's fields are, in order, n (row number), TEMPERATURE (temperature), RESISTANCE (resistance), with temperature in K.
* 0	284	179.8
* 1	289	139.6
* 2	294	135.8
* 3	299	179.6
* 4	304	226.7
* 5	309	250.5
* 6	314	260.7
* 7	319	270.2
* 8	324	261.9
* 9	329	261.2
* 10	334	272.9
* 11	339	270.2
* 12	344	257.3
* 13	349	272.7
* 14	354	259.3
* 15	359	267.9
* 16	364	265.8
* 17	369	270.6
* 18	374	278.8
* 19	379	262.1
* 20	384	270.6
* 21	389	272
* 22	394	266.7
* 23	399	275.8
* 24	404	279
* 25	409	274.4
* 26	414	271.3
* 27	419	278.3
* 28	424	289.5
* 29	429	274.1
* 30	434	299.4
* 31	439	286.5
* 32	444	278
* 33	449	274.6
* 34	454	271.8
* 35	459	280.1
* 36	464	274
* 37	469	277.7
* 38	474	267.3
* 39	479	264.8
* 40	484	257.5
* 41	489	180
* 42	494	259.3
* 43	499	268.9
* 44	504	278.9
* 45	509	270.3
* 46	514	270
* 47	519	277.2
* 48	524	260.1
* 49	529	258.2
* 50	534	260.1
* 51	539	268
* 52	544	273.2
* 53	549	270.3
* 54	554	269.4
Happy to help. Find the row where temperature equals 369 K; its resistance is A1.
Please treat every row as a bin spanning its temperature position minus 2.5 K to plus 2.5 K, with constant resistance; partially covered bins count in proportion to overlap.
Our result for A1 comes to 270.6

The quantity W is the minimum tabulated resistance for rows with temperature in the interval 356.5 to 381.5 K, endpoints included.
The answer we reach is 262.1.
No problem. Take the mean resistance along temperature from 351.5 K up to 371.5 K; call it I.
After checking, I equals 266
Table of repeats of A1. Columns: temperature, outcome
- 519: 277.2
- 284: 179.8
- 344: 257.3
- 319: 270.2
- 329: 261.2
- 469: 277.7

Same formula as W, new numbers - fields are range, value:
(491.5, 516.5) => 259.3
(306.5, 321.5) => 250.5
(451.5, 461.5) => 271.8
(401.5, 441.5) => 271.3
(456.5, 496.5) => 180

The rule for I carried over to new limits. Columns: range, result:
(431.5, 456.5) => 282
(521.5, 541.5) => 262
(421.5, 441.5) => 287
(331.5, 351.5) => 268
